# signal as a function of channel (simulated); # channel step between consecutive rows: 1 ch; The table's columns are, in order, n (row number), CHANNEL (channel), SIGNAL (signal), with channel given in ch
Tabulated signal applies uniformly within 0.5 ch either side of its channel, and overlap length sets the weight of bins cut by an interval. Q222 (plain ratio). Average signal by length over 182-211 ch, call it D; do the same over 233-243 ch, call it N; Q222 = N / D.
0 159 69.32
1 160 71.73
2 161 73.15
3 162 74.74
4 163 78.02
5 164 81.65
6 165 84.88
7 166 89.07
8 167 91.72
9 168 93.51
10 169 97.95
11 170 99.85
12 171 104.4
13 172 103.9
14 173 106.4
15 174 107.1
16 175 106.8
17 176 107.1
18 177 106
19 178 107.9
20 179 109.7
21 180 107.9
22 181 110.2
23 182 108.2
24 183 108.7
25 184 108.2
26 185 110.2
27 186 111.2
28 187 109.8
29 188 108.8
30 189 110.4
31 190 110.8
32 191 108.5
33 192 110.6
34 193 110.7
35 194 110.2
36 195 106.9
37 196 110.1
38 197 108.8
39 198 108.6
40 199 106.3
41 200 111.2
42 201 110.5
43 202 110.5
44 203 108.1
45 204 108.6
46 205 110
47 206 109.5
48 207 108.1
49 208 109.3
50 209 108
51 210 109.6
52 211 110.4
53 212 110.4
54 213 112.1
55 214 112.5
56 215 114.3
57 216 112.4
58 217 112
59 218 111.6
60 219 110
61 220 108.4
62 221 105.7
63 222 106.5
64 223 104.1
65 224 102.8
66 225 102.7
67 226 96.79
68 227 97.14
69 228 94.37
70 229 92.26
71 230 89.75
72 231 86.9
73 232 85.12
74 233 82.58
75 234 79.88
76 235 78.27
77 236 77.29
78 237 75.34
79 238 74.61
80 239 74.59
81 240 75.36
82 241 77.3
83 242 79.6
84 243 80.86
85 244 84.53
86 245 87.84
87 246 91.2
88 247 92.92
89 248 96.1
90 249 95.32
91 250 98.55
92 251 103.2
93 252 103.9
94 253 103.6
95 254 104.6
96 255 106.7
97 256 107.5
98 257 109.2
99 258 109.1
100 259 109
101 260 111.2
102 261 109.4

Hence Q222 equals 0.71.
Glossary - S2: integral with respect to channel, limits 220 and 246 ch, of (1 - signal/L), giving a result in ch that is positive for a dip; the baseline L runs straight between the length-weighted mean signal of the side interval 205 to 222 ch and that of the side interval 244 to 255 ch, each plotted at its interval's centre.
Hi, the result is 3.9 ch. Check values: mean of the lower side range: 110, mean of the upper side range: 97.5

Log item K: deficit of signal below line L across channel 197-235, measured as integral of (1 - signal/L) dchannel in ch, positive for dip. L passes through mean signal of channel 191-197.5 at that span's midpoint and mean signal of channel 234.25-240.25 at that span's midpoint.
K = -4.8 ch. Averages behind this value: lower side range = 109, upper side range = 76.1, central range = 104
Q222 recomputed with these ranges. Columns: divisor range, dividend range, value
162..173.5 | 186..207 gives 1.18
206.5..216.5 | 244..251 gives 0.85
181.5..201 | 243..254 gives 0.87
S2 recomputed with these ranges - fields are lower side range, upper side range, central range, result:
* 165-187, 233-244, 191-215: -4.4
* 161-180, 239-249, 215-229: -2.6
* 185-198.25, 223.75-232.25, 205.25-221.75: -1.6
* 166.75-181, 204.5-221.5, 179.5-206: -0.6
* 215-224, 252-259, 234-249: 3.5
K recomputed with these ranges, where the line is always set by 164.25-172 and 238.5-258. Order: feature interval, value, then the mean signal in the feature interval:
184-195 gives -1.8 ch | 110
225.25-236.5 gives 0.8 ch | 87.6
